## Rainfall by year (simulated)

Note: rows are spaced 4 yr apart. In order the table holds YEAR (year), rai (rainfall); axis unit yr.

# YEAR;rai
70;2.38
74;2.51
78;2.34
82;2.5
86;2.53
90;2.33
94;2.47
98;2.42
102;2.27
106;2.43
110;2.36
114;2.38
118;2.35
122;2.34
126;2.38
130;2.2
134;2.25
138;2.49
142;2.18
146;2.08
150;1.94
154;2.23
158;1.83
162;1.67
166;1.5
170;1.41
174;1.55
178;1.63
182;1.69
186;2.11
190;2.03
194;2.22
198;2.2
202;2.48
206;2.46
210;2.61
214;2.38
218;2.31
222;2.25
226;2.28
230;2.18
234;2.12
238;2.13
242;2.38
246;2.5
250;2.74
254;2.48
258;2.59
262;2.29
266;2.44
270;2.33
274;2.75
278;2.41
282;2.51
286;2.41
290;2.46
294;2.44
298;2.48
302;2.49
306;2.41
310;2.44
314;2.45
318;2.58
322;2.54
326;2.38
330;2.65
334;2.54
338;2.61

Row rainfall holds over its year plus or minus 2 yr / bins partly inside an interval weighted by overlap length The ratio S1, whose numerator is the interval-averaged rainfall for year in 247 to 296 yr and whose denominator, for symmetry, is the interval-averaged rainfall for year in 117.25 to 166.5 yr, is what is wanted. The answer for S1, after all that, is 1.2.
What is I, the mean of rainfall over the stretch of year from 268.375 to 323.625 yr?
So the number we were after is 2.48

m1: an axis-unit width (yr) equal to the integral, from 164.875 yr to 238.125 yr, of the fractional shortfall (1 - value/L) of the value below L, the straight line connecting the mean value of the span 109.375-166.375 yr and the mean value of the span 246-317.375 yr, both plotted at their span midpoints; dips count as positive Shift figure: 7.0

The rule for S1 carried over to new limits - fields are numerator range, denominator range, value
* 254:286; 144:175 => 1.39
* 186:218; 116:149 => 1.02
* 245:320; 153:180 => 1.49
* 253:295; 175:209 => 1.17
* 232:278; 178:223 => 1.09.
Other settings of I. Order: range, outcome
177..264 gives 2.28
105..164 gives 2.2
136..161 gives 2.11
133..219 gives 2.05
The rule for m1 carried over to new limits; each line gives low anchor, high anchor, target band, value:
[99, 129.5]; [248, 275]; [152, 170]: 4.78 yr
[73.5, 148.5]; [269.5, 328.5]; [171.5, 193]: 5.27 yr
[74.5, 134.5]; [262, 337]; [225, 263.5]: 1.24 yr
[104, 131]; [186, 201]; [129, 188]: 9.01 yr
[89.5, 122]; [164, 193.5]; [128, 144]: -1.31 yr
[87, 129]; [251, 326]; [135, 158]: 2.28 yr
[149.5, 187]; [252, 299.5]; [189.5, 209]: -3.64 yr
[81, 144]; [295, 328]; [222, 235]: 1.17 yr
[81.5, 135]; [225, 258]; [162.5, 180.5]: 6.31 yr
